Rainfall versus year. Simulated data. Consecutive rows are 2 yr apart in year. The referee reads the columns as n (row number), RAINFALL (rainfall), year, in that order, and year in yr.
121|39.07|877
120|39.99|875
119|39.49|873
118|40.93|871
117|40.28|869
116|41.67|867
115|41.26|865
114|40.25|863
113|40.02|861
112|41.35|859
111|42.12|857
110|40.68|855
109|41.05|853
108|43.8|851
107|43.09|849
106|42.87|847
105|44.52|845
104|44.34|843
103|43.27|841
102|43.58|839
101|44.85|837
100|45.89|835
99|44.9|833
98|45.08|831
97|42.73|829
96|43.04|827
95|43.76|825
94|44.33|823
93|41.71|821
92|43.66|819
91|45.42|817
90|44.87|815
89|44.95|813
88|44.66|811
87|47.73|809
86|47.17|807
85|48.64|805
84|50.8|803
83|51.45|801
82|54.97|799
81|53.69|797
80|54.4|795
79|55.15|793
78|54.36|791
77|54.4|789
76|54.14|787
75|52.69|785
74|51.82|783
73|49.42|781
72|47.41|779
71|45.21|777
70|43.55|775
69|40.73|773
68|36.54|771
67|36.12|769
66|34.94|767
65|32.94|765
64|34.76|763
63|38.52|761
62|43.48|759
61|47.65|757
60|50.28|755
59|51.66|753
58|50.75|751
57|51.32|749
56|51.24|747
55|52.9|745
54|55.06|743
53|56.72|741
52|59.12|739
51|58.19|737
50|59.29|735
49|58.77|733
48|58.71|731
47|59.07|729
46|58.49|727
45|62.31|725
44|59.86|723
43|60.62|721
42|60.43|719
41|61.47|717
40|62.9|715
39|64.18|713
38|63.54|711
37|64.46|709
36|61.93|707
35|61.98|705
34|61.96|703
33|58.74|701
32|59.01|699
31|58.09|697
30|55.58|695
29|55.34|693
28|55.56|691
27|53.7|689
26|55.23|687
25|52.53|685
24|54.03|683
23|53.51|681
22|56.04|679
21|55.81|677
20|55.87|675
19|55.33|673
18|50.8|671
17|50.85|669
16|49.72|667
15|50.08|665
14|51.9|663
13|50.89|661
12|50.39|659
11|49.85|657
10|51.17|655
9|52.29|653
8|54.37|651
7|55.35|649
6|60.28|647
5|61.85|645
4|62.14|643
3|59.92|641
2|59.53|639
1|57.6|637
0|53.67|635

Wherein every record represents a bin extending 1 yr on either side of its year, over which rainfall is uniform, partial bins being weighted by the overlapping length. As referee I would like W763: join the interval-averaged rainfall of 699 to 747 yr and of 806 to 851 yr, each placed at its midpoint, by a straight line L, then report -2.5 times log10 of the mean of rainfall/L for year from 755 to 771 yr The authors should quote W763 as 0.35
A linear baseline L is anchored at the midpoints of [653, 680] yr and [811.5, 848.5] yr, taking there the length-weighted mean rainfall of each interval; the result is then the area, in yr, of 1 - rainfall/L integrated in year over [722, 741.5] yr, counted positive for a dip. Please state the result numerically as -4.0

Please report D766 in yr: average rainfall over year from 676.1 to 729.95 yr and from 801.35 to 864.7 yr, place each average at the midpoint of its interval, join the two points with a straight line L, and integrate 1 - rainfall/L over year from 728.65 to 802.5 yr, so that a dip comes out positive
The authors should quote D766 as 2.8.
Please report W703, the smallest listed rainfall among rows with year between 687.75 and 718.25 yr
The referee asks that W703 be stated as 53.7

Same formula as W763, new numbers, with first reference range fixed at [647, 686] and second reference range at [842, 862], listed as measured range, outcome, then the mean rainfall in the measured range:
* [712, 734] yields -0.216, 60.6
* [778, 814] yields -0.122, 51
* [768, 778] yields 0.160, 40.4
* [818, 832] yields 0.011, 43.5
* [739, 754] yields -0.104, 53.2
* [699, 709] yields -0.205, 61.3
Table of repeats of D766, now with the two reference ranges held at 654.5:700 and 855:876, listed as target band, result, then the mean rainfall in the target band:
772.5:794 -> -1.8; 50.1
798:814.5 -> -1.4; 48.7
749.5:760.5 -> 0.0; 48.4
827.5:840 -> -0.5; 44.4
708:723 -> -3.3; 62.3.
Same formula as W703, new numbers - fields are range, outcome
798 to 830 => 41.71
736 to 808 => 32.94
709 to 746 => 52.9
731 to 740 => 58.19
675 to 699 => 52.53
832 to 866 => 40.02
